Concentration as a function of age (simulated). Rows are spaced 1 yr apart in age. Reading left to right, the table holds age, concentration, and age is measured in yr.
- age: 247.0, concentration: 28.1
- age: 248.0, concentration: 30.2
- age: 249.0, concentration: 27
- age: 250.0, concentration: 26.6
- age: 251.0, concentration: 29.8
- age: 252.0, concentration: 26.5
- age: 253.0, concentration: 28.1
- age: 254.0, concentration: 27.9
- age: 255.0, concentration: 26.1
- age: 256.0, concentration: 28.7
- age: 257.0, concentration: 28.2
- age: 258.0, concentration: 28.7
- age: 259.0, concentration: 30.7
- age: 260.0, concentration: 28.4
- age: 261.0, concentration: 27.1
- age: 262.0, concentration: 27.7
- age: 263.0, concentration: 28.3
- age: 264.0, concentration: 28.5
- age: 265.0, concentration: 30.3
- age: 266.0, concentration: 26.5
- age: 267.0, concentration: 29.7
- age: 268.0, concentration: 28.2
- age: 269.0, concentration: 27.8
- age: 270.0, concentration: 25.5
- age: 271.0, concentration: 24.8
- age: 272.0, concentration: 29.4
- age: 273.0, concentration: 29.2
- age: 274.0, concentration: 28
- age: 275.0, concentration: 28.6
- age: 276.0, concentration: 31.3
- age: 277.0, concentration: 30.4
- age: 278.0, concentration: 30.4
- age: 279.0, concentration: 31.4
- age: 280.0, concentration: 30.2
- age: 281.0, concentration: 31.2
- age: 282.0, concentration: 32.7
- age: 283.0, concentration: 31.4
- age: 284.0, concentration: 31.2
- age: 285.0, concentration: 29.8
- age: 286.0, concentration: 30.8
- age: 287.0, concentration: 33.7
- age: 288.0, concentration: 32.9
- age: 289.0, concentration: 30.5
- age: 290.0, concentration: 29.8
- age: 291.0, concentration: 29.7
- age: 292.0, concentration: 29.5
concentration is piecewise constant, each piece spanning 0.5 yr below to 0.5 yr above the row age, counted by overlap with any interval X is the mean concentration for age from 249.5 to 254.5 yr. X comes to 27.8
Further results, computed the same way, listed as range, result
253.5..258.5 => 27.9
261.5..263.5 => 28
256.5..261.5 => 28.6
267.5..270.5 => 27.2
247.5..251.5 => 28.4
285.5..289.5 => 32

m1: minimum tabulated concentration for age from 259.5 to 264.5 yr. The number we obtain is 27.1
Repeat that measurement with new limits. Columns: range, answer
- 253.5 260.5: 26.1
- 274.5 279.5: 28.6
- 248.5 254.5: 26.5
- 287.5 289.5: 30.5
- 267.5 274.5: 24.8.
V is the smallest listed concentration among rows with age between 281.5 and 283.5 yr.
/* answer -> 31.4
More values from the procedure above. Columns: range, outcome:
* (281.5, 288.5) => 29.8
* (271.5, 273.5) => 29.2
